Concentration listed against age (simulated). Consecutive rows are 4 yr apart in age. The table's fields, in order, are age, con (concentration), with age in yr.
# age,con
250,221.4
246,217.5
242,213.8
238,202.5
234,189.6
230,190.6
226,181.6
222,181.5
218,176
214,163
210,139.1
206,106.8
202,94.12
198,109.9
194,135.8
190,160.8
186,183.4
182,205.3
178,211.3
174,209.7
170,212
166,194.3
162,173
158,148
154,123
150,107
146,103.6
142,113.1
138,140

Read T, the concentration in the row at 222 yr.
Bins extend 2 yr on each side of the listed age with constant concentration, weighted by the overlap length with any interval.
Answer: 181.5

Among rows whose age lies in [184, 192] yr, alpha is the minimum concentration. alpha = 160.8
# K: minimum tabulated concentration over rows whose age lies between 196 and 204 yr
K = 94.12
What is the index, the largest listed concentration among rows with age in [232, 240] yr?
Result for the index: 202.5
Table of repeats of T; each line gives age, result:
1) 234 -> 189.6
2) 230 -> 190.6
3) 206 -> 106.8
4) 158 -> 148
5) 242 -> 213.8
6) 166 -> 194.3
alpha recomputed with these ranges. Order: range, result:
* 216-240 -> 176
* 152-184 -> 123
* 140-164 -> 103.6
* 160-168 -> 173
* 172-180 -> 209.7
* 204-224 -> 106.8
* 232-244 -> 189.6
